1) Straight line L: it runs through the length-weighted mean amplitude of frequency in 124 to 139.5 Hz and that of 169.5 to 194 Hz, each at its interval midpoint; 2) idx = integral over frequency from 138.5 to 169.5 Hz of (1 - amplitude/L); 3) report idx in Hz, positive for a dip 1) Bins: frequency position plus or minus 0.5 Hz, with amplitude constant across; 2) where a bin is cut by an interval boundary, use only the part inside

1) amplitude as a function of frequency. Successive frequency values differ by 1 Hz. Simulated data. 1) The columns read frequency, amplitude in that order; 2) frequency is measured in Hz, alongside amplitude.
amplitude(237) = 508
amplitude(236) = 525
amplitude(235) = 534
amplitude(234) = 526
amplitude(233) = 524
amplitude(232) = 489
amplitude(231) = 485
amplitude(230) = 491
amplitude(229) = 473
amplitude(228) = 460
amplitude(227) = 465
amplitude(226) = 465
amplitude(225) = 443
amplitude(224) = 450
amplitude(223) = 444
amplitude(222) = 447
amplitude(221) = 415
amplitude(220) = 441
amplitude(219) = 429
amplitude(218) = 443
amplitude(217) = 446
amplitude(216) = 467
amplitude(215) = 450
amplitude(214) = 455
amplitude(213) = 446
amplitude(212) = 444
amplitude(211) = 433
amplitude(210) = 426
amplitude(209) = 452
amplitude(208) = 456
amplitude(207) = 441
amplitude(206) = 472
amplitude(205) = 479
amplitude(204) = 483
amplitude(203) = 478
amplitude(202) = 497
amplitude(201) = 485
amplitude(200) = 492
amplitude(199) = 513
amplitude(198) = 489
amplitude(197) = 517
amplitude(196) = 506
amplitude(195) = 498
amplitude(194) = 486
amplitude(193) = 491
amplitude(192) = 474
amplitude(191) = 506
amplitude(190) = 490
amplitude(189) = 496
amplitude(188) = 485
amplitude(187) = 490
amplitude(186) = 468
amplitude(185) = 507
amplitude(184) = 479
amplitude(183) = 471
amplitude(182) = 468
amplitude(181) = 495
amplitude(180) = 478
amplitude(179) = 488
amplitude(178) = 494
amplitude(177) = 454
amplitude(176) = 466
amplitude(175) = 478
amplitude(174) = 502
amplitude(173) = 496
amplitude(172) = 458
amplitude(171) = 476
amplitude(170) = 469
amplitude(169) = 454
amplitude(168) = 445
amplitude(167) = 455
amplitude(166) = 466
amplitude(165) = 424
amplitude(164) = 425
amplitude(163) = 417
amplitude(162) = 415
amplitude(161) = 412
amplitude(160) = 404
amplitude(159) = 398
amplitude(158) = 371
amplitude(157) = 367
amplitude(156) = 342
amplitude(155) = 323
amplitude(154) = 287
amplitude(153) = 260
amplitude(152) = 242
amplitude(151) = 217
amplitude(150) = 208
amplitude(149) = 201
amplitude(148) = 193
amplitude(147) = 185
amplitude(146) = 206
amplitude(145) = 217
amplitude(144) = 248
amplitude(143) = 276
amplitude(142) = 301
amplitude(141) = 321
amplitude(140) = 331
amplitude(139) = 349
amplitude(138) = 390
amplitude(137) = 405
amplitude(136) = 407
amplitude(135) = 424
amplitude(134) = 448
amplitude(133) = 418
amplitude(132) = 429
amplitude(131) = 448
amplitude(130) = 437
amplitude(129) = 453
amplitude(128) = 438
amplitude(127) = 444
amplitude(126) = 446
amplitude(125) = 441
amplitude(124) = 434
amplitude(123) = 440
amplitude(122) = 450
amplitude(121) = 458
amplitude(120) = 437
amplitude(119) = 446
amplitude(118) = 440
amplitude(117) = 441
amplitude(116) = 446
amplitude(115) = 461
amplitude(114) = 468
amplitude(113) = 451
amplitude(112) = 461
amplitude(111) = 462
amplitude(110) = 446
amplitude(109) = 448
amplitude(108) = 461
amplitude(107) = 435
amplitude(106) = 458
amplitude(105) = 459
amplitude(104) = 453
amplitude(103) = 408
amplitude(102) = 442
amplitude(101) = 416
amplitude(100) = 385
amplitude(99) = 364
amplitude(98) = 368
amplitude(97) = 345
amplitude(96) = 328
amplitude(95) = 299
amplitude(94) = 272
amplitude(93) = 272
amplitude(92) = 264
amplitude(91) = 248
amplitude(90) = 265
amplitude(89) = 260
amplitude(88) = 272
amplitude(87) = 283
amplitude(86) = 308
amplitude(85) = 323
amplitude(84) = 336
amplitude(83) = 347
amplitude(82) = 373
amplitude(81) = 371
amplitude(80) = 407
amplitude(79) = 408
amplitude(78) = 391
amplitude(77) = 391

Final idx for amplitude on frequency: 8.6 Hz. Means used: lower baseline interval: 425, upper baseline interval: 483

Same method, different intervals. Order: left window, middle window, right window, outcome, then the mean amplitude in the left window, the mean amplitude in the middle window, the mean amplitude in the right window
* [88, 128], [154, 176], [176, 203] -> 1.8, 402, 426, 488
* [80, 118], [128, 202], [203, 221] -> 1.7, 377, 412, 451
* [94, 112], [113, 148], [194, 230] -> 2.4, 408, 392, 464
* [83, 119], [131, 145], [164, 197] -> 2.0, 379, 363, 478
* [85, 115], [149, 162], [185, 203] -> 3.7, 373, 318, 493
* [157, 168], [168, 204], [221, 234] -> -4.0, 418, 485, 470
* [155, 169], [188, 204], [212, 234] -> -2.1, 409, 494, 460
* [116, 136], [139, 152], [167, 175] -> 5.9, 440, 246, 471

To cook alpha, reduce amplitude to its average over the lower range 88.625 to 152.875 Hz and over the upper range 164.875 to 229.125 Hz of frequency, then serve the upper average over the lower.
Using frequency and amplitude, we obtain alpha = 1.26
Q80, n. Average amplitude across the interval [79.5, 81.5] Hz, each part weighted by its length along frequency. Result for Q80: 389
